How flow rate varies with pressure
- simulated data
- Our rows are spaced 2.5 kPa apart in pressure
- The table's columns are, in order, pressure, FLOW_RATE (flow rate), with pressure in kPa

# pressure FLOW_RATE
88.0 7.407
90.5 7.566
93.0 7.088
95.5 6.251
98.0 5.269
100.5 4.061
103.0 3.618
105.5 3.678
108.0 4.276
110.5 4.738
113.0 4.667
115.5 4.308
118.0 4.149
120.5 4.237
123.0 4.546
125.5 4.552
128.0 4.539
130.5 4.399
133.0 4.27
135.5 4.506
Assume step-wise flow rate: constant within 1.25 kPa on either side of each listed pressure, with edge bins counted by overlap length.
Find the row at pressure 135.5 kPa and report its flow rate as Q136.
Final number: 4.506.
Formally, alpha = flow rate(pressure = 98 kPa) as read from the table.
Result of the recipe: 5.269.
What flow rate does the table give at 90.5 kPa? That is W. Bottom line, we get 7.566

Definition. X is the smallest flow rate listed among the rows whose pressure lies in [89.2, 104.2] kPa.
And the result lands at 3.618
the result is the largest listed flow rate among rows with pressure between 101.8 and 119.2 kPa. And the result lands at 4.738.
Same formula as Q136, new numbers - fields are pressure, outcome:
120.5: 4.237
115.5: 4.308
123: 4.546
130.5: 4.399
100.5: 4.061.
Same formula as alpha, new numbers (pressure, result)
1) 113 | 4.667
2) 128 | 4.539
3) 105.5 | 3.678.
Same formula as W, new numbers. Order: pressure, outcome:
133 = 4.27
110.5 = 4.738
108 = 4.276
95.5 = 6.251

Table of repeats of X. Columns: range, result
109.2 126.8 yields 4.149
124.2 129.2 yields 4.539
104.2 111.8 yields 3.678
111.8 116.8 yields 4.308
